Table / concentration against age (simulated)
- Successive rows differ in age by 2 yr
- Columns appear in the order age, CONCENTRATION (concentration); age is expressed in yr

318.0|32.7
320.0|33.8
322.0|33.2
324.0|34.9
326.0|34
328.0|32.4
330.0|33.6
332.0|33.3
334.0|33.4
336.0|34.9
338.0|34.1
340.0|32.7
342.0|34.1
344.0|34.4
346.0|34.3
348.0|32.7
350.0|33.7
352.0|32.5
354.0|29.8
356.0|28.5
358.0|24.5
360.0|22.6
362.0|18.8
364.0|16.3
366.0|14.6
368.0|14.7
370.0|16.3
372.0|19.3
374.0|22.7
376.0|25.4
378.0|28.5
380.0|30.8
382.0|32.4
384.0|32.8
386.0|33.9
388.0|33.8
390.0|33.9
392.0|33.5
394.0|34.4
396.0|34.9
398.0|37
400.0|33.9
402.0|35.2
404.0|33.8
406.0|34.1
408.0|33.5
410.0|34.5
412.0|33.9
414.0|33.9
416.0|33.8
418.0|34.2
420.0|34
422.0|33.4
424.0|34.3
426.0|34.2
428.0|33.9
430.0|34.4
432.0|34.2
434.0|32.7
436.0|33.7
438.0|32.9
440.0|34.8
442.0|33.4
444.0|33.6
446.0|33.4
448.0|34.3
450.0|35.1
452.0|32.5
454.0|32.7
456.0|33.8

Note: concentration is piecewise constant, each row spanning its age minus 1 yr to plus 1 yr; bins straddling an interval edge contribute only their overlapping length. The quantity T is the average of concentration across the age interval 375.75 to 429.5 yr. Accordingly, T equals 33.5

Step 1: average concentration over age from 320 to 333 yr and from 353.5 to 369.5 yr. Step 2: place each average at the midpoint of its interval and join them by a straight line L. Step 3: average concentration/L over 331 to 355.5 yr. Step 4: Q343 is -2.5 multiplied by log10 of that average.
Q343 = -0.21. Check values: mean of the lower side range 33.6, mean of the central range 33.2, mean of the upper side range 20.8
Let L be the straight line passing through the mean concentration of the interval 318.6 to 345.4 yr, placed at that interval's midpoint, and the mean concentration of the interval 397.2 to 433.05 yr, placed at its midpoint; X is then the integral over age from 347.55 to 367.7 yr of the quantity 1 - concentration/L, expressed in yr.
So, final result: 5.4 yr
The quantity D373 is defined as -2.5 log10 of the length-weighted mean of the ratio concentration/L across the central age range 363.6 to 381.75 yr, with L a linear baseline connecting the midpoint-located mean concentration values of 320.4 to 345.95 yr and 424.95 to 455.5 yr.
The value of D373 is 0.49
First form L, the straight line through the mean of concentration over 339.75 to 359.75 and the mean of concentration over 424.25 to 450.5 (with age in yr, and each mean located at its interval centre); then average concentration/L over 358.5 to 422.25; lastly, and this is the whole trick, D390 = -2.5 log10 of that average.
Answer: 0.11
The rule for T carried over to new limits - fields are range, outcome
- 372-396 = 30.8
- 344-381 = 25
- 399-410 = 34.1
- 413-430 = 34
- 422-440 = 33.8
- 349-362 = 27.8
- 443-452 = 33.9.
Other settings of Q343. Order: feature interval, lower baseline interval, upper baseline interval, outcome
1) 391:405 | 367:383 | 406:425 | -0.175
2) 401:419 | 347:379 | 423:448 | -0.129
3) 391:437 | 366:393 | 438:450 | -0.117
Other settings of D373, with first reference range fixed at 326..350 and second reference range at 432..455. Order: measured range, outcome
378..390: 0.04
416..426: -0.01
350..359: 0.15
